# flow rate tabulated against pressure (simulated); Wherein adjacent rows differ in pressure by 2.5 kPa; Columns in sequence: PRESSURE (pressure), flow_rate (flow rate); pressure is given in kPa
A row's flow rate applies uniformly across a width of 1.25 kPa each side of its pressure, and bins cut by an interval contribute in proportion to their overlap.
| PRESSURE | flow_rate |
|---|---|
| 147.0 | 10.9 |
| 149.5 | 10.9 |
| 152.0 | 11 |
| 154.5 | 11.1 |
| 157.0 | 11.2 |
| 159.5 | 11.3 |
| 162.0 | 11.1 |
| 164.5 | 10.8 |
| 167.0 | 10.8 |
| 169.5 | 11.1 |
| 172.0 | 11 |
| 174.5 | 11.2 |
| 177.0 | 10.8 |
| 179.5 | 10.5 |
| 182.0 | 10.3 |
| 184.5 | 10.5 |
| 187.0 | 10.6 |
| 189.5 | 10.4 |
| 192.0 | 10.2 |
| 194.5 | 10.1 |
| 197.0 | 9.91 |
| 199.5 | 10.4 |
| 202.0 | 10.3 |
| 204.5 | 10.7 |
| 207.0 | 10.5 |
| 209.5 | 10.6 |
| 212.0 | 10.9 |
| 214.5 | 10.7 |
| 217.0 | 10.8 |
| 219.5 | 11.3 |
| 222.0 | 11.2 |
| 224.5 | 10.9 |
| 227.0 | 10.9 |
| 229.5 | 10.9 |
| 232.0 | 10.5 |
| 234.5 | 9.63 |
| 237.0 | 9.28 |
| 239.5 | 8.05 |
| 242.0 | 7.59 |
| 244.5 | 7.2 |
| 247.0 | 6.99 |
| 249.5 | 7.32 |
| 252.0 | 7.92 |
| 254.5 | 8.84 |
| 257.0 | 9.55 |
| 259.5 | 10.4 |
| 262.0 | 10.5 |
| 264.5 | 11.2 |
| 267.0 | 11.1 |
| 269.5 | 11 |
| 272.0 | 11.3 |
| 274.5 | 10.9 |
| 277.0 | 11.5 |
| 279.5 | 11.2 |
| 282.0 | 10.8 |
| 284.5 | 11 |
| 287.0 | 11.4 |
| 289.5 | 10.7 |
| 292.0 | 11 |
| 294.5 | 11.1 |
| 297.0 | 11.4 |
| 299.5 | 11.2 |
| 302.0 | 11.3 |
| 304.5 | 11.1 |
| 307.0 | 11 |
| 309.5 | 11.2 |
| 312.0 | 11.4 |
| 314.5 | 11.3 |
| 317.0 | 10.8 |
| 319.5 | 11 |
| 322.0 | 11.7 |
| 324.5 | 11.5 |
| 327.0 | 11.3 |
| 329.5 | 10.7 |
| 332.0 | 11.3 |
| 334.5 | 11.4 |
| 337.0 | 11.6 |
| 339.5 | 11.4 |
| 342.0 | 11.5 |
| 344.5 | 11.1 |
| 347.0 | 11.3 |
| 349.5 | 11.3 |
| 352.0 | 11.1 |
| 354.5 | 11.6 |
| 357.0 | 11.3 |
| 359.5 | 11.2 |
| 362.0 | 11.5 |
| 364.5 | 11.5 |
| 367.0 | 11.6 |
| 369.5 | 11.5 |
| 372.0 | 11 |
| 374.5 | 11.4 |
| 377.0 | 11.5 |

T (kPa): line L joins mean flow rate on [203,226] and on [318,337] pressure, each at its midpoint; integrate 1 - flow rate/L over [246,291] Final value 3.40 kPa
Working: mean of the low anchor 10.8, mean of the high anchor 11.3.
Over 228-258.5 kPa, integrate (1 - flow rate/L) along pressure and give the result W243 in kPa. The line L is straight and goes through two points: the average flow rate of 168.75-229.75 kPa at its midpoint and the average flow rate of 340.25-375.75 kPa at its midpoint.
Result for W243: 6.10 kPa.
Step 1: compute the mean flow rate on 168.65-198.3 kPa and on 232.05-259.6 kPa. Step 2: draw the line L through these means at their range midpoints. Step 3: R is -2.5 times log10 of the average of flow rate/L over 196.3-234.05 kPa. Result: -0.13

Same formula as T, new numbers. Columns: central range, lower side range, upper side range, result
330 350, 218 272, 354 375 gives -0.54 kPa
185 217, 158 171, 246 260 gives -1.66 kPa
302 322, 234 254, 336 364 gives -2.02 kPa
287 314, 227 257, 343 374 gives -3.05 kPa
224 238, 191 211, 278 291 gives 0.33 kPa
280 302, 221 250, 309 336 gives -1.21 kPa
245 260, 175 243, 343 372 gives 3.23 kPa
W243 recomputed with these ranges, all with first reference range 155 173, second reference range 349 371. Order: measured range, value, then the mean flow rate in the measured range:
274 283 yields 0.1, 11.1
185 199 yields 1.0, 10.3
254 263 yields 1.1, 9.89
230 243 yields 2.4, 9.15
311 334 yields 0.2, 11.2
